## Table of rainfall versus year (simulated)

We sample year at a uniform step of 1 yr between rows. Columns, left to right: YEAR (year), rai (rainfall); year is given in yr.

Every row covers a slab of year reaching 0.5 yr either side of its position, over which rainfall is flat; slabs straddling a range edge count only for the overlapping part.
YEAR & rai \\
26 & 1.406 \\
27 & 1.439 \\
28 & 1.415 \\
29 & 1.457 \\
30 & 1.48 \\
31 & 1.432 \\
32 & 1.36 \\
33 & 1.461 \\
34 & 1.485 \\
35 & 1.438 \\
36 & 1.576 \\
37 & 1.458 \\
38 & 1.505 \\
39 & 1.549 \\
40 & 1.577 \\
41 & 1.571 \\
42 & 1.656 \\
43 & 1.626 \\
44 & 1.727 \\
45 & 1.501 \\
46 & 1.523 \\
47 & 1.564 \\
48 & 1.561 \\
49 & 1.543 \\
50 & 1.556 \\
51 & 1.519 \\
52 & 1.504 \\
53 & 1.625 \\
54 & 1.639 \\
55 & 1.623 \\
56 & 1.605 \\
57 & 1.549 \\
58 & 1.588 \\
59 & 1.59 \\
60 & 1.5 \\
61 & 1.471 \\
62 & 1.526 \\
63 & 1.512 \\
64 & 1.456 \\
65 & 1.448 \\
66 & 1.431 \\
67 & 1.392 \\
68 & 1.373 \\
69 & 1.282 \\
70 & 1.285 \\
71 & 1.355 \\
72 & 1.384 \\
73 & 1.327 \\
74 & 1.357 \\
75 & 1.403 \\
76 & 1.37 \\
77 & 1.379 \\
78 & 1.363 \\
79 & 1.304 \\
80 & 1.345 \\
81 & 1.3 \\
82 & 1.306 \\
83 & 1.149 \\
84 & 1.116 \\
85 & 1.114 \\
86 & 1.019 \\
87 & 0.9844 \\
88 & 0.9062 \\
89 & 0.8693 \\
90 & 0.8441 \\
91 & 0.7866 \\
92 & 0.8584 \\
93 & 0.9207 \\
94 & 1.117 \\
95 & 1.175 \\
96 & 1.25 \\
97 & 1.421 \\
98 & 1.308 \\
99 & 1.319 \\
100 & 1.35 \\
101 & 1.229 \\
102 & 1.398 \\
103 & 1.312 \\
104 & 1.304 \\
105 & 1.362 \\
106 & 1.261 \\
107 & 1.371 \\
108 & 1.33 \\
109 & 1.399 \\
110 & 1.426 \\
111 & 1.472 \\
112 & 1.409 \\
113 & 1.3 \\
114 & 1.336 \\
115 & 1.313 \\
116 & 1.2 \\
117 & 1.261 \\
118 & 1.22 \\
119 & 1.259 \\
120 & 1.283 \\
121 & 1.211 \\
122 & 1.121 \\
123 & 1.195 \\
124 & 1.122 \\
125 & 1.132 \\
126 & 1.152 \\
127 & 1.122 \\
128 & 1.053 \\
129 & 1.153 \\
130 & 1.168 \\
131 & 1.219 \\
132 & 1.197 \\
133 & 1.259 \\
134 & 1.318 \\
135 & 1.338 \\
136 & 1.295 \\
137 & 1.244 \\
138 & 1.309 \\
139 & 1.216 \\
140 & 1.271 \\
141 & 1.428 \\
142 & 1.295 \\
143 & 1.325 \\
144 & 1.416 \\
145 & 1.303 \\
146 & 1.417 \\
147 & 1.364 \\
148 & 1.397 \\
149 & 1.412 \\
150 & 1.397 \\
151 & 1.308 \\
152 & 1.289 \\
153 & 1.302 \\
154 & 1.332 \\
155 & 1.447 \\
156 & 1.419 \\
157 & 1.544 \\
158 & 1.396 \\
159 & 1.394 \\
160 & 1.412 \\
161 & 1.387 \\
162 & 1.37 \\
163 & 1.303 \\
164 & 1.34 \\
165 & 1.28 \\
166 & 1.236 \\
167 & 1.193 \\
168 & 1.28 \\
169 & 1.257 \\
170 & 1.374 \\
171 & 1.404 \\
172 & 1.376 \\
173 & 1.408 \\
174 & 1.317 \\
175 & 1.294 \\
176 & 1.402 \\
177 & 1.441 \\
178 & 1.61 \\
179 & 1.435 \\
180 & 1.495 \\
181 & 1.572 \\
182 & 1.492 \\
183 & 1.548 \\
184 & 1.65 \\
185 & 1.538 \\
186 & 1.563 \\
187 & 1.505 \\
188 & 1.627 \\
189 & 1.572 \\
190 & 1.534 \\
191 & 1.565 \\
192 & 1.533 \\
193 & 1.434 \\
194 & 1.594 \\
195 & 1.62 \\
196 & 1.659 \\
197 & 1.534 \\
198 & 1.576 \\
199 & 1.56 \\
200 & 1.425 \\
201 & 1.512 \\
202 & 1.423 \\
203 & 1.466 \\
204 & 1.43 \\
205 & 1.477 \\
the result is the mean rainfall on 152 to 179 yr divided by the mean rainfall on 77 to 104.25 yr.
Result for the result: 1.17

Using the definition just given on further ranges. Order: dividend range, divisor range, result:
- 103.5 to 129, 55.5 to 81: 0.89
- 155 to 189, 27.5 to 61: 0.93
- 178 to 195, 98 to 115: 1.15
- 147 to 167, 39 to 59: 0.86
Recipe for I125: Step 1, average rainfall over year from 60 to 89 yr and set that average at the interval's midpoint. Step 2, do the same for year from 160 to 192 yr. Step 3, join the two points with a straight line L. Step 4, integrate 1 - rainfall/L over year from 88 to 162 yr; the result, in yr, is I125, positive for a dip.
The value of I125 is 5.4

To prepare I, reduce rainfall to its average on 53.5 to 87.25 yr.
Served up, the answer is 1.38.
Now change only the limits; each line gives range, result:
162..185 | 1.4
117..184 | 1.32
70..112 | 1.24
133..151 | 1.33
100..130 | 1.27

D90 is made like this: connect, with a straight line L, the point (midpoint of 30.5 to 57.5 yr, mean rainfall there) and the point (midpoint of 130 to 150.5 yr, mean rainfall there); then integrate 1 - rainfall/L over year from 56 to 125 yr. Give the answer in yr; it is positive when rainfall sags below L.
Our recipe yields 7.3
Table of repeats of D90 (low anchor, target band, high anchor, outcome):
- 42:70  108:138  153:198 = 4.7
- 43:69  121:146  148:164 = 3.1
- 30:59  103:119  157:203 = 1.9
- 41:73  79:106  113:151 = 4.5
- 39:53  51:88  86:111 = 0.6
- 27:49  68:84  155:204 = 1.9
